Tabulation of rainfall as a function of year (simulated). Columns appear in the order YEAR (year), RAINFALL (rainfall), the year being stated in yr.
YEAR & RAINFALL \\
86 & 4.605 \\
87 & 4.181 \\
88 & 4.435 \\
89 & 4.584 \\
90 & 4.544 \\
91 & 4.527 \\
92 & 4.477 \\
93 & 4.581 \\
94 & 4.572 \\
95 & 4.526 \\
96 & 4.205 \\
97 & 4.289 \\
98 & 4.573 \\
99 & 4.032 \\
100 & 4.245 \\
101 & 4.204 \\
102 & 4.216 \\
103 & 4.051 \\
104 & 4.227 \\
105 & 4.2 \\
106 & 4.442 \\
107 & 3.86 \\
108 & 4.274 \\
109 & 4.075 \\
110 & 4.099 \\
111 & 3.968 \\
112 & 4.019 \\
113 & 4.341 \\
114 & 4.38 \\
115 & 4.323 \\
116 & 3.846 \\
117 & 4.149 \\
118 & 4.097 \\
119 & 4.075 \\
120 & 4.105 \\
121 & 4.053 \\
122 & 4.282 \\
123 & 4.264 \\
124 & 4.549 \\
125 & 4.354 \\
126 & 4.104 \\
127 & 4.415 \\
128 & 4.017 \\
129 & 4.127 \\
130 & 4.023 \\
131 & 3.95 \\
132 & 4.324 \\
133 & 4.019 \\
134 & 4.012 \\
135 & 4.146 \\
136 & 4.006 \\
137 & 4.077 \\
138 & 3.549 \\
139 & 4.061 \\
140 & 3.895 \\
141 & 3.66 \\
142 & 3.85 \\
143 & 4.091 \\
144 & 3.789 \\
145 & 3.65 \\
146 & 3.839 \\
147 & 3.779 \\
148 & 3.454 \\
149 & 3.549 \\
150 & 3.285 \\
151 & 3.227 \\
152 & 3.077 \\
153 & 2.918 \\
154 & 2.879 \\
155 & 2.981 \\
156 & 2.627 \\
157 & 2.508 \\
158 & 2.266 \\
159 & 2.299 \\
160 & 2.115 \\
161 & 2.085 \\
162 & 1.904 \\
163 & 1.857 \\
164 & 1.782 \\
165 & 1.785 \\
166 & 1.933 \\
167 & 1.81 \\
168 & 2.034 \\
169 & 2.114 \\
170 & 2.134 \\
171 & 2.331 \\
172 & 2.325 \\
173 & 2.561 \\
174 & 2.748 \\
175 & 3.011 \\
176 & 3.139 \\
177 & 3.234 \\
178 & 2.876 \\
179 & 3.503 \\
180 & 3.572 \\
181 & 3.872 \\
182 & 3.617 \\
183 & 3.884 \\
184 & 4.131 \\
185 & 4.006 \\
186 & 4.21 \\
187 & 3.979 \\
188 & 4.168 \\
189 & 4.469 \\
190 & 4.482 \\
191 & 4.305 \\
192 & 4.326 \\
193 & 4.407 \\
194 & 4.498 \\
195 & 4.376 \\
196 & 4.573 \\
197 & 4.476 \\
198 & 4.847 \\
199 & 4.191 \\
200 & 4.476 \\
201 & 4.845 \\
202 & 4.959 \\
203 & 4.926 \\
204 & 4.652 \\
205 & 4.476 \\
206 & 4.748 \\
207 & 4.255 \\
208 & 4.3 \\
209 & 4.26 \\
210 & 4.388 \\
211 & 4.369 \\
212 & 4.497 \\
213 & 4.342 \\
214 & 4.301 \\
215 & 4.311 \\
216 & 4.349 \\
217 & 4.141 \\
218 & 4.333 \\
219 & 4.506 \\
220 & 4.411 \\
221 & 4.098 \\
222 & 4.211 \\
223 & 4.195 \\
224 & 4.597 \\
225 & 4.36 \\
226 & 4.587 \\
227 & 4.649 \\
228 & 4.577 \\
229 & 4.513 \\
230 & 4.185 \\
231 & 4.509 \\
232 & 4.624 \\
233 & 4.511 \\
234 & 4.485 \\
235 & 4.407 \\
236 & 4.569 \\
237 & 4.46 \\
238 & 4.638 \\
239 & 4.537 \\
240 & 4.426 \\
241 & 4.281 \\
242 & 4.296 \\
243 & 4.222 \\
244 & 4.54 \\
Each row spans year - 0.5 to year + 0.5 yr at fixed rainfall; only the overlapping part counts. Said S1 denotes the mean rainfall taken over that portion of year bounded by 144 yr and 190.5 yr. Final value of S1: 3.01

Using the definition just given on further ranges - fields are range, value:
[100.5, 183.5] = 3.48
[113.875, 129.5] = 4.19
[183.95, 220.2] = 4.42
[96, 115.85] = 4.19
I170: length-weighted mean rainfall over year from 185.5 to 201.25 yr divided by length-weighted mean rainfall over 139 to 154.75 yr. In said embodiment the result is 1.2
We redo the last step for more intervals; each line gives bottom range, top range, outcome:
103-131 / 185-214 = 1.07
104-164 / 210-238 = 1.20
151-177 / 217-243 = 1.84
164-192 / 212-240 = 1.39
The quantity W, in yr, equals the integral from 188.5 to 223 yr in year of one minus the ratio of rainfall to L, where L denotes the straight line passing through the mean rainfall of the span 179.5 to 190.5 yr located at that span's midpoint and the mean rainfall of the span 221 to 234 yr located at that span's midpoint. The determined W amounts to -1.7 yr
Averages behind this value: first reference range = 4.04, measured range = 4.44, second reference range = 4.45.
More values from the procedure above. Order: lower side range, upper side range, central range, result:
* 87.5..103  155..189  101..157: -3.1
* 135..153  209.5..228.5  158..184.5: 8.9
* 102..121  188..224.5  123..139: 0.3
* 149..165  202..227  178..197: -3.1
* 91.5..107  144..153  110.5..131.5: -1.2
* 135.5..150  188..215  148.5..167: 6.9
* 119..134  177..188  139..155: 2.0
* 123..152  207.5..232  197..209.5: -0.8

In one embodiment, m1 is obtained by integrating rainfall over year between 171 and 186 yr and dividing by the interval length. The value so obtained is 3.32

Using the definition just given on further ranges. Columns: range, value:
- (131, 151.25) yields 3.82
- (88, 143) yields 4.18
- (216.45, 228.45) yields 4.39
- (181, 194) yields 4.17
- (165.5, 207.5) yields 3.75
